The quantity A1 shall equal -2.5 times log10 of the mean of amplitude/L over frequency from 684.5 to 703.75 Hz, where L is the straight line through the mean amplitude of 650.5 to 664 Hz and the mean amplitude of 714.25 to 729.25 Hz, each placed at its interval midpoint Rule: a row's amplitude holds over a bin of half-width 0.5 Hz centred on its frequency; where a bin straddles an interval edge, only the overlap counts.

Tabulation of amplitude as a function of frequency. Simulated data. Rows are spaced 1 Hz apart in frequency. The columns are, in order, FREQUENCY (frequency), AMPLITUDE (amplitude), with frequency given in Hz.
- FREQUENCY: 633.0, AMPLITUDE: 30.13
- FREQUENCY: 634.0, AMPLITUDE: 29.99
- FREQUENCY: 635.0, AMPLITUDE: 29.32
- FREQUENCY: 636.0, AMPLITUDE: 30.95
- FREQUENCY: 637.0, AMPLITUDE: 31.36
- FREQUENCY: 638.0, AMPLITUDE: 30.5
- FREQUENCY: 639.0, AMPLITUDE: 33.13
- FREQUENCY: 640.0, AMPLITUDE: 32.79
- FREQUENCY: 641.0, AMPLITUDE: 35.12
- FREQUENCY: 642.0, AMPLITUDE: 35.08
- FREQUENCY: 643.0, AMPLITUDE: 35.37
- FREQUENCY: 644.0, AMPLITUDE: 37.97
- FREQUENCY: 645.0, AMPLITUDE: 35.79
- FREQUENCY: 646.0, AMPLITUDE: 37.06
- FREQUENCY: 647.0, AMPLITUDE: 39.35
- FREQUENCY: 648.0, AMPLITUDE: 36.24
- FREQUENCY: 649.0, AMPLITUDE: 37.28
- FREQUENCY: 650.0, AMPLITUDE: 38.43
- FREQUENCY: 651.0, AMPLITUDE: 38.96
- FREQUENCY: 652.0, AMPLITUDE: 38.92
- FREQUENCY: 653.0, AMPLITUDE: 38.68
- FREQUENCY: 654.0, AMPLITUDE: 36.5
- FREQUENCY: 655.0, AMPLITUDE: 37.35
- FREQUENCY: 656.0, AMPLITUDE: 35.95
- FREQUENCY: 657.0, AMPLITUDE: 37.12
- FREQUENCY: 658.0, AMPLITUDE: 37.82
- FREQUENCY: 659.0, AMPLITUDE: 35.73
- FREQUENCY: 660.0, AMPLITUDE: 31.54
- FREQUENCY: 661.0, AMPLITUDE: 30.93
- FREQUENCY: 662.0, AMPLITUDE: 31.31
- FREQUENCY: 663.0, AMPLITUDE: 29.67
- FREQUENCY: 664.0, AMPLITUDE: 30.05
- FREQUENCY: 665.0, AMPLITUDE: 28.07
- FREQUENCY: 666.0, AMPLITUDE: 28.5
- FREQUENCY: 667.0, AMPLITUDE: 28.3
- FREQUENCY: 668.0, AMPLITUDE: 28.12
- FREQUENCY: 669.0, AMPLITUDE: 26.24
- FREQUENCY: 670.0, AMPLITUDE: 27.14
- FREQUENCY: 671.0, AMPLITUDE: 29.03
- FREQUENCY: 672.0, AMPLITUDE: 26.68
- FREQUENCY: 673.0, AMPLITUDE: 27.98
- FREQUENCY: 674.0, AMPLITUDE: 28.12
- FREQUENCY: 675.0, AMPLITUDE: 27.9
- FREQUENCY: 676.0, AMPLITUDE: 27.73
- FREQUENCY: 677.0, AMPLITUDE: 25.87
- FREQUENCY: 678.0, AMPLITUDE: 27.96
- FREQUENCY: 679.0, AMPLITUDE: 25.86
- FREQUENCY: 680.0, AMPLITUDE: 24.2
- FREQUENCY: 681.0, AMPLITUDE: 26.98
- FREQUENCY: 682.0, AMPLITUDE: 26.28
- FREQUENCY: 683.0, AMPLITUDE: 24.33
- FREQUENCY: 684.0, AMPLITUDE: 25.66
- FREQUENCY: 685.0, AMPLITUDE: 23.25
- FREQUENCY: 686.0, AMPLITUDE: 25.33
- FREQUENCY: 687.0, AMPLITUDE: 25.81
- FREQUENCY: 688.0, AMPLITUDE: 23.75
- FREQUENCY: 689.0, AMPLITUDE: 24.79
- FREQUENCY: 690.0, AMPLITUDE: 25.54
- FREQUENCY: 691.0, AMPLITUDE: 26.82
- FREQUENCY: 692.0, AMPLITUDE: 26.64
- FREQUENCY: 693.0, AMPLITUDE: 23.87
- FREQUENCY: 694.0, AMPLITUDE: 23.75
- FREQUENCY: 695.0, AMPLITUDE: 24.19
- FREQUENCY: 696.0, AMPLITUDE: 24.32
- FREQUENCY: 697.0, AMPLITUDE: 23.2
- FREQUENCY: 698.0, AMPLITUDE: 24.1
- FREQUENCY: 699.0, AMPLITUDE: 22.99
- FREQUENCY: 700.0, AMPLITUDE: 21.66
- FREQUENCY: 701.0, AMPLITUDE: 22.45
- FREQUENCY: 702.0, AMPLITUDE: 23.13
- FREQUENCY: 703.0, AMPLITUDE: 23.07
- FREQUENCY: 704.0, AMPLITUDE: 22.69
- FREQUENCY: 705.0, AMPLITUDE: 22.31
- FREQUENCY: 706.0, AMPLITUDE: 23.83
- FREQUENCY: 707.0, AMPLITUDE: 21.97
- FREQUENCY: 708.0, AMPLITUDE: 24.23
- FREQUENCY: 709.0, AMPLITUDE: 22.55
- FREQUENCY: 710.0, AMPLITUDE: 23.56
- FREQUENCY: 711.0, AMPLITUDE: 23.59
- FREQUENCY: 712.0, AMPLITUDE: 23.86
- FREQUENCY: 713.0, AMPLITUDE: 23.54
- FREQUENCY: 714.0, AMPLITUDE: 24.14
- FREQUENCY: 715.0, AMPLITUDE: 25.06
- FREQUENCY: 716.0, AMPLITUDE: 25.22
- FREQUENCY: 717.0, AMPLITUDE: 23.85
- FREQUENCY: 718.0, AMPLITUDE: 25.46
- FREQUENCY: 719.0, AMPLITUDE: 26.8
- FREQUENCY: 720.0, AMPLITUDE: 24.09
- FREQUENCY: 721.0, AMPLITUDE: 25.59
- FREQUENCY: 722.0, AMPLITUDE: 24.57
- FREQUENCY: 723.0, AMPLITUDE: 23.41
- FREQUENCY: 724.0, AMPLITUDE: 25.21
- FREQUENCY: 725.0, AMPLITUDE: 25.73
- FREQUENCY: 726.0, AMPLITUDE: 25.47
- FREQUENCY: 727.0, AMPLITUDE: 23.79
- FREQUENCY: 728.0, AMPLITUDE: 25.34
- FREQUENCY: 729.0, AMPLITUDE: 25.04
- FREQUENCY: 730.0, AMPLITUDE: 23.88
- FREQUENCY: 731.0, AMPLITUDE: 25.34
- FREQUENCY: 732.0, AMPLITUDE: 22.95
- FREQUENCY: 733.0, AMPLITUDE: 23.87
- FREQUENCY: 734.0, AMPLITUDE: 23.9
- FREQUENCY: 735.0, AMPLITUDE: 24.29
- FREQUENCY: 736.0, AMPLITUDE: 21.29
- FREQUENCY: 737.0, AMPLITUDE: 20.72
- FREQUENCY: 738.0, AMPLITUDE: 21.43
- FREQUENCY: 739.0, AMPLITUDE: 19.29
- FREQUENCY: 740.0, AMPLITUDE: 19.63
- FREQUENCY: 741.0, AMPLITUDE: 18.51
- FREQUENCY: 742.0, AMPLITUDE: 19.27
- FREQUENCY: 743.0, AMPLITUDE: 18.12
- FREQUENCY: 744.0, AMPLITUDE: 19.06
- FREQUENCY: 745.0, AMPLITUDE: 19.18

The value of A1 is 0.21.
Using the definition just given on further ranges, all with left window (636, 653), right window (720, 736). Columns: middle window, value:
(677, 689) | 0.20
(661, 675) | 0.15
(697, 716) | 0.17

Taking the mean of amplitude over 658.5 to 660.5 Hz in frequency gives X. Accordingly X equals 33.6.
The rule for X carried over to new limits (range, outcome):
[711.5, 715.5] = 24.1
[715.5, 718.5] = 24.8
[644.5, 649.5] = 37.1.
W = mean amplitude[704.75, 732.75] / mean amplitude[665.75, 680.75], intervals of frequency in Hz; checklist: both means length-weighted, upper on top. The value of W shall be 0.89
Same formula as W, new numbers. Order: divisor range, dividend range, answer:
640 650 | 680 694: 0.69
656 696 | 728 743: 0.80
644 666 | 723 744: 0.64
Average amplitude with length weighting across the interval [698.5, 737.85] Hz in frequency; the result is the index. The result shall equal 23.8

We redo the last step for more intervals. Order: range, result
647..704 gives 28.7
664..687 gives 26.8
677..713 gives 24.3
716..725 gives 24.9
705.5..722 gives 24.2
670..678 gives 27.6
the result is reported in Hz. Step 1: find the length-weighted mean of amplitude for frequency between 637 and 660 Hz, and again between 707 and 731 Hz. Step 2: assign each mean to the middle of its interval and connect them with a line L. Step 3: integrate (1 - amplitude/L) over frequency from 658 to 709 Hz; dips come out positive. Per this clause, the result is 7.2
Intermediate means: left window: 36.2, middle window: 26.2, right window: 24.5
